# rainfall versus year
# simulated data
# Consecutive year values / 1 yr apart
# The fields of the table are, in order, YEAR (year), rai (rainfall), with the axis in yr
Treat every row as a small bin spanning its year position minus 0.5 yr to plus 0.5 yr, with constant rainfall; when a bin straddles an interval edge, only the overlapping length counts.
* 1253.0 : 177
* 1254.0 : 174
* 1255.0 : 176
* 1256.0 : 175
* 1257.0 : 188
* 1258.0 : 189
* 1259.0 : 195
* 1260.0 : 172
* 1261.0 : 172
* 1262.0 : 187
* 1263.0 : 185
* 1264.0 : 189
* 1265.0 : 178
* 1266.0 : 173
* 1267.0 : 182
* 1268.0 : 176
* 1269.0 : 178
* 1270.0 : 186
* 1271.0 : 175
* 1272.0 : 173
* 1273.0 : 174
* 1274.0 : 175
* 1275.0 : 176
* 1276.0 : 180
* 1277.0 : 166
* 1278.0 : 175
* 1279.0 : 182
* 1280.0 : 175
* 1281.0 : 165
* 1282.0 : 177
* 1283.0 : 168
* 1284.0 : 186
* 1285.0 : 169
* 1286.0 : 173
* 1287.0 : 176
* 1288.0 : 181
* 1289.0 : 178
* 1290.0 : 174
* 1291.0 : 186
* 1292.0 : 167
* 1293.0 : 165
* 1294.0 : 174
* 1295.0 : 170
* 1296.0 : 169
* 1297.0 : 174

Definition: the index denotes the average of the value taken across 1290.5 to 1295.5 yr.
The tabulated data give 172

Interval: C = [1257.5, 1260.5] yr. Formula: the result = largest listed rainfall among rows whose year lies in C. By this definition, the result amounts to 195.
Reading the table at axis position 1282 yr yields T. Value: 177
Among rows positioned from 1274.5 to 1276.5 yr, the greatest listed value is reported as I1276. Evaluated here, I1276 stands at 180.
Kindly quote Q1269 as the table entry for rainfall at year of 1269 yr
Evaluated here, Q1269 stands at 178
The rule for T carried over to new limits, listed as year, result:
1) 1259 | 195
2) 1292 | 167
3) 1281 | 165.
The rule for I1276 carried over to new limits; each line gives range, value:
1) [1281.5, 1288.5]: 186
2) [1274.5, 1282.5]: 182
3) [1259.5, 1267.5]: 189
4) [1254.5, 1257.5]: 188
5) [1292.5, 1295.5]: 174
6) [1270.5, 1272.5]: 175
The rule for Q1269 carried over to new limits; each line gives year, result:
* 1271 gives 175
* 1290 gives 174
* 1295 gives 170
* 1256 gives 175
